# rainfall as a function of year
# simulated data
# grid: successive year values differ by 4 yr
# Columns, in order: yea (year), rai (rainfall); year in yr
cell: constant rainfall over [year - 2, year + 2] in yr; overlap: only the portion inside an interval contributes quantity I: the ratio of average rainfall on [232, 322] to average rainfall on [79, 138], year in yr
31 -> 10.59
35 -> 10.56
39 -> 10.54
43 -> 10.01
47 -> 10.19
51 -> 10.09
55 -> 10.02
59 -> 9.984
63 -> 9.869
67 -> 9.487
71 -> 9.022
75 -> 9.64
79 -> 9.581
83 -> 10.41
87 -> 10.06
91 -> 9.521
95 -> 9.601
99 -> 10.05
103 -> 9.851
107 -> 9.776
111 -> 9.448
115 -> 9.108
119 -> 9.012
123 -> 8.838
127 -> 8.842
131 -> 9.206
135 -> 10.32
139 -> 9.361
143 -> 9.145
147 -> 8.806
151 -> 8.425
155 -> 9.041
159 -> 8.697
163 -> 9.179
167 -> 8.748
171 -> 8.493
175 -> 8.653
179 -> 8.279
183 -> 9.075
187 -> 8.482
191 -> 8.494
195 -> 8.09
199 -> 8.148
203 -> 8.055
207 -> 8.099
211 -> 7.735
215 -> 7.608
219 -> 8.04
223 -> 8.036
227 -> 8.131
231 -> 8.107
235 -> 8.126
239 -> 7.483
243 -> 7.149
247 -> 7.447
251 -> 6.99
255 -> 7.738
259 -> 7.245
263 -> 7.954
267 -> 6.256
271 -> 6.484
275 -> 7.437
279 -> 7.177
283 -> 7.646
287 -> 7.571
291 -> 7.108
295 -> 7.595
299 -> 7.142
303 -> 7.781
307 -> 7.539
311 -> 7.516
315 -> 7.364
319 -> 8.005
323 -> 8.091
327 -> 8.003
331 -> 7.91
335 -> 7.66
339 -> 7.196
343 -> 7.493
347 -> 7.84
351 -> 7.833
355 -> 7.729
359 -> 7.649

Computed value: 0.77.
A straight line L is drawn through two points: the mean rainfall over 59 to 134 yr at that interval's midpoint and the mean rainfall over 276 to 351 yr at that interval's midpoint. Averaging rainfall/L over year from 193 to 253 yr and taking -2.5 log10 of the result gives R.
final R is 0.08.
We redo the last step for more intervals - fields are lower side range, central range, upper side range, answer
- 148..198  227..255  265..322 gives 0.04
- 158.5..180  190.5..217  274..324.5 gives 0.05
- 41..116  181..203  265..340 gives 0.02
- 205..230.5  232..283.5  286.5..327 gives 0.07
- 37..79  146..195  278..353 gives 0.03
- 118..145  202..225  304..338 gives 0.09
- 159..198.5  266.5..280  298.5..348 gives 0.16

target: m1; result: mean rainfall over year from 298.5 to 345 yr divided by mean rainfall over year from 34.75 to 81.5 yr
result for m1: 0.77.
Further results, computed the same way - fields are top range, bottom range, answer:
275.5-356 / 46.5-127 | 0.79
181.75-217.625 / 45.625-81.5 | 0.84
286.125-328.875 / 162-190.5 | 0.88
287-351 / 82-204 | 0.84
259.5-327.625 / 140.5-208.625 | 0.87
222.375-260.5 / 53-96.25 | 0.78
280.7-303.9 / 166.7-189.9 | 0.87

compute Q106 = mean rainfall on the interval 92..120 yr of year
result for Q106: 9.57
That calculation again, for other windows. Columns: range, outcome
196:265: 7.77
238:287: 7.26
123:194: 8.88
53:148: 9.55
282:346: 7.6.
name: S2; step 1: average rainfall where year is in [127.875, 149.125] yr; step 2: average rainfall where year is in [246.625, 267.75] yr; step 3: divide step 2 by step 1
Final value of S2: 0.78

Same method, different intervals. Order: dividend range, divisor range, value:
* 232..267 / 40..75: 0.76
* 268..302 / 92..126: 0.77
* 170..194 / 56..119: 0.88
